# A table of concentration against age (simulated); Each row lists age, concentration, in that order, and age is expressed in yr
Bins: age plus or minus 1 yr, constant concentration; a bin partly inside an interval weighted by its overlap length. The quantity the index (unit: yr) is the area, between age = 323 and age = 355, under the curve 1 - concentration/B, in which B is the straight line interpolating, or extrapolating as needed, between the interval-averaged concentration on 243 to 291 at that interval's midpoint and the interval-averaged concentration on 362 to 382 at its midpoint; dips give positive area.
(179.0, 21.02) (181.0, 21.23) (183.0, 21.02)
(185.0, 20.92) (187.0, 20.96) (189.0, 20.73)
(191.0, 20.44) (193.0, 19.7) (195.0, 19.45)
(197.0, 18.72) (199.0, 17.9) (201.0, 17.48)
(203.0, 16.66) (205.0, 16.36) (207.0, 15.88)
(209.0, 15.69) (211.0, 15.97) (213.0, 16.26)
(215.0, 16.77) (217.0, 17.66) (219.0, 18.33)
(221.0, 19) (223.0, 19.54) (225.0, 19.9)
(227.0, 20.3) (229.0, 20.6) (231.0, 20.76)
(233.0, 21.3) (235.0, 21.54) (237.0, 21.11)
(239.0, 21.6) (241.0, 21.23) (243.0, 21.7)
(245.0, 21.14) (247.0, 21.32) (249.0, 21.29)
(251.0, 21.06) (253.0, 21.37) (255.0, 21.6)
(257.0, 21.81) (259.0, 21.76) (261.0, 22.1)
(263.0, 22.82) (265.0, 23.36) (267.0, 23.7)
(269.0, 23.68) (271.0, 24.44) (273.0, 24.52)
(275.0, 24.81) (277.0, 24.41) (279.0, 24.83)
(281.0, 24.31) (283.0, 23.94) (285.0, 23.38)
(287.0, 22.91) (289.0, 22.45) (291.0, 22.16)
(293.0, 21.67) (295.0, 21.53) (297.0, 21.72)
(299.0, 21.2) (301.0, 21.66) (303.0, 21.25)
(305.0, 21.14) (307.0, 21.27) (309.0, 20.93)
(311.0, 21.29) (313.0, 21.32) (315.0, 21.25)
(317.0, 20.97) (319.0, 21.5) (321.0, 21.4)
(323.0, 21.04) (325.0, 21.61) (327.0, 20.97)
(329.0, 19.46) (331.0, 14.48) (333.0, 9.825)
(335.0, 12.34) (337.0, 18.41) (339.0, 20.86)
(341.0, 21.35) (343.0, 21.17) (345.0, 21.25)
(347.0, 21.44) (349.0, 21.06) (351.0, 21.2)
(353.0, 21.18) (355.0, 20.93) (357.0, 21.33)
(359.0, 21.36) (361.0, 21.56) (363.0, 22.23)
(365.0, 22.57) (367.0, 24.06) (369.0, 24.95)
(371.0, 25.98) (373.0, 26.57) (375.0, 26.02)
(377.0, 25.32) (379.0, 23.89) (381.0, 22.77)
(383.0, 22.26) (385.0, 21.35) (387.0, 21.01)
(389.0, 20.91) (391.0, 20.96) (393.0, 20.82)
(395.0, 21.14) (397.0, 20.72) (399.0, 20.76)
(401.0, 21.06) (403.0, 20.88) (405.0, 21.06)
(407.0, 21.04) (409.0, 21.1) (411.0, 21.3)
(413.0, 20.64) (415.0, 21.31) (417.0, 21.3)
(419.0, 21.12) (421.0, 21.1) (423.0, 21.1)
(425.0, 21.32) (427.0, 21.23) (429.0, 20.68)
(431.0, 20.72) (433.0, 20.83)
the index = 6.3 yr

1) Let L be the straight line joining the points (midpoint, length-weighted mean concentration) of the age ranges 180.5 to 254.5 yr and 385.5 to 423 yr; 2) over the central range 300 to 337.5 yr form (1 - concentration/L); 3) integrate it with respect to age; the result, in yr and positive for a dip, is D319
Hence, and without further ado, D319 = 1.3 yr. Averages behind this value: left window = 19.5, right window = 21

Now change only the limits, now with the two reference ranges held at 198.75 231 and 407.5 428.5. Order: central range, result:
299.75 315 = -1.51 yr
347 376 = -3.79 yr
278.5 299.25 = -4.02 yr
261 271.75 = -2.73 yr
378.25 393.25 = -0.83 yr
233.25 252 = -3.10 yr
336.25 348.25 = -0.53 yr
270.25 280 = -2.99 yr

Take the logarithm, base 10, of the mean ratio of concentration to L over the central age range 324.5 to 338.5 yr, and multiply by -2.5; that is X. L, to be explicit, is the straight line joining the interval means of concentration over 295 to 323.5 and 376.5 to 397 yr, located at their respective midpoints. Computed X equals 0.27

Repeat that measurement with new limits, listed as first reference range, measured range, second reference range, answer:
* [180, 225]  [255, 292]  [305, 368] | -0.20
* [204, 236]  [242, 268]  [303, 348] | -0.16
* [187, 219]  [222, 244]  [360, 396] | -0.12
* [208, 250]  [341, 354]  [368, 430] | 0.00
